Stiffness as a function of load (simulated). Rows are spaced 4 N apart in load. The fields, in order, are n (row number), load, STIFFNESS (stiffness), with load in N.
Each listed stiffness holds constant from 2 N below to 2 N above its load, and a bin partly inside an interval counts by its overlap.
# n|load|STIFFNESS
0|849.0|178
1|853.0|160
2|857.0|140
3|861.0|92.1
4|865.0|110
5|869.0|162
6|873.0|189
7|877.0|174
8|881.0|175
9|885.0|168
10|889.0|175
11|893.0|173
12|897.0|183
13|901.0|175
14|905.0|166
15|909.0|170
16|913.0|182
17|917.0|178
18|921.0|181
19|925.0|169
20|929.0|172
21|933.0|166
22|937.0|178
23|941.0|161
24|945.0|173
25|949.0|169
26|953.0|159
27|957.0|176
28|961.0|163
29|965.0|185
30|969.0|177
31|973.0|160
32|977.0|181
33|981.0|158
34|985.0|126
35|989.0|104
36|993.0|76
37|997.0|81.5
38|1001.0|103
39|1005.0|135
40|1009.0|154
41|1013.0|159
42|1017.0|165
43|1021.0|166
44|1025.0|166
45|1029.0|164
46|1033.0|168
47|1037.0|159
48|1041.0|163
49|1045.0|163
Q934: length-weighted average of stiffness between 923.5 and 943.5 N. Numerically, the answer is 169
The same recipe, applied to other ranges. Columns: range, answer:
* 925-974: 170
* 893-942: 174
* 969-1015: 133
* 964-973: 176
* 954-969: 174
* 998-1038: 152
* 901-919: 174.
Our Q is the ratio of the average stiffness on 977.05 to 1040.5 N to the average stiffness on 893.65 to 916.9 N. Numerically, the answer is 0.8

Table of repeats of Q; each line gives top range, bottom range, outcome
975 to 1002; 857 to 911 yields 0.74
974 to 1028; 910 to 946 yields 0.79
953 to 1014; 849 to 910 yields 0.89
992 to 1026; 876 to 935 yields 0.78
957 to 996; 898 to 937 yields 0.85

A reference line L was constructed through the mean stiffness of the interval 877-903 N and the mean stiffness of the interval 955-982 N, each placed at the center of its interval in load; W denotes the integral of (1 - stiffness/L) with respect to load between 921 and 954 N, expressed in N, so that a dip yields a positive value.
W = 0.7 N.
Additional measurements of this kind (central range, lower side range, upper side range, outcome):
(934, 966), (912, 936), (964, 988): -0.41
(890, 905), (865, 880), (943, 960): -0.74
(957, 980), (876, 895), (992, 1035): -3.08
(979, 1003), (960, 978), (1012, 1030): 8.72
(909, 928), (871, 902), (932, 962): -0.46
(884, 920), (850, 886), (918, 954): -2.99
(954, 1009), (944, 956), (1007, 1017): 7.35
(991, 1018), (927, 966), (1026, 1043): 6.90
